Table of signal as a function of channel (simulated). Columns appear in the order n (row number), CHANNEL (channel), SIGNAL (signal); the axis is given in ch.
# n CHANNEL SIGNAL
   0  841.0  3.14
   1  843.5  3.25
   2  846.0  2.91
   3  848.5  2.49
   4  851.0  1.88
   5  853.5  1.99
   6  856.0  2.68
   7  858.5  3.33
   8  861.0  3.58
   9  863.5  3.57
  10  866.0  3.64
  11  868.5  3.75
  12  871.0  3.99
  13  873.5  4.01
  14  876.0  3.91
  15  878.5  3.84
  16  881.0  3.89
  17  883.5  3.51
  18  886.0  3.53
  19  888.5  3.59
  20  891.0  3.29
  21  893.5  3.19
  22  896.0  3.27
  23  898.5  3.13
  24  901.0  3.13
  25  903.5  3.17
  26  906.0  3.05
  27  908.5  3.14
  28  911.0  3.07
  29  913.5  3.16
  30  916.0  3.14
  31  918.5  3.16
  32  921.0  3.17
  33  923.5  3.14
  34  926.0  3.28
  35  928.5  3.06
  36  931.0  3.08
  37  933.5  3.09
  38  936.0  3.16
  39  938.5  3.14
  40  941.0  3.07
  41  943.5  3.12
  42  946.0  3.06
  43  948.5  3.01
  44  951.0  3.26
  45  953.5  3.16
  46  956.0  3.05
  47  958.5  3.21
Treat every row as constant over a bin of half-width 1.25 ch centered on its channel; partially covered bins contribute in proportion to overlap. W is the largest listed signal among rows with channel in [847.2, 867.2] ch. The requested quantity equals 3.64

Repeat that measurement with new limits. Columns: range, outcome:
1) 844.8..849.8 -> 2.91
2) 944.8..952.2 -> 3.26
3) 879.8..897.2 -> 3.89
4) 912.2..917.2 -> 3.16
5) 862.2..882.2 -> 4.01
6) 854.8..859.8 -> 3.33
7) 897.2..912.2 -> 3.17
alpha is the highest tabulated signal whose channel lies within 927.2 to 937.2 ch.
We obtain 3.16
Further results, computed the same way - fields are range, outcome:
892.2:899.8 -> 3.27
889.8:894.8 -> 3.29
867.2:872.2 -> 3.99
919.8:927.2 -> 3.28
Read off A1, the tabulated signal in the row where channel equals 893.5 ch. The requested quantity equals 3.19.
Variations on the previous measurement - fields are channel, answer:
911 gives 3.07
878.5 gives 3.84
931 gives 3.08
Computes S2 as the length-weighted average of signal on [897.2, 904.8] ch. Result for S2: 3.14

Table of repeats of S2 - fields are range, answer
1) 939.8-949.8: 3.07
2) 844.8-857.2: 2.39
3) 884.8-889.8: 3.56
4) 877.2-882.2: 3.87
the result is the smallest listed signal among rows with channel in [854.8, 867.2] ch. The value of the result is 2.68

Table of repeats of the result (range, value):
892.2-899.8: 3.13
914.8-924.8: 3.14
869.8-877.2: 3.91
